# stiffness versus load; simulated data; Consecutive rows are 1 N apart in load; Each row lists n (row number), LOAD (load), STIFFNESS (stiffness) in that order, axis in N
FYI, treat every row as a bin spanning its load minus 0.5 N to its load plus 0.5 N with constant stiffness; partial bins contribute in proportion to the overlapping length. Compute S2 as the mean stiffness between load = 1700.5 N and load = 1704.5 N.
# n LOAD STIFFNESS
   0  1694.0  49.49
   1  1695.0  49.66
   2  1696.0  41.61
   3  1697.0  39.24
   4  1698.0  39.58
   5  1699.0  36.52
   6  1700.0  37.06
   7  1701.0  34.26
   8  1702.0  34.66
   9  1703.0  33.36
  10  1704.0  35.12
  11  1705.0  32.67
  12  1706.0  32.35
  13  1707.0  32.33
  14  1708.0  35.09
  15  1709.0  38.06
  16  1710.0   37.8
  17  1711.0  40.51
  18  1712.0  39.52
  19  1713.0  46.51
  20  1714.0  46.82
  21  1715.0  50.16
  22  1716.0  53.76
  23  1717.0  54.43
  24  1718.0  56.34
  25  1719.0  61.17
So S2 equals 34.3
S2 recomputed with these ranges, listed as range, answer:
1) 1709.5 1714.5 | 42.2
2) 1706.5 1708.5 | 33.7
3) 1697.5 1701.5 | 36.9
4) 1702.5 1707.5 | 33.2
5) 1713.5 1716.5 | 50.2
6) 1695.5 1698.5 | 40.1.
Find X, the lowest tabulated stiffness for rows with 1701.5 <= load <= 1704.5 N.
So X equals 33.36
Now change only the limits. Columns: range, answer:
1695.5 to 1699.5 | 36.52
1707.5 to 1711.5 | 35.09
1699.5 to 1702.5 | 34.26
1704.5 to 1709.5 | 32.33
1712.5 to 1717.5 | 46.51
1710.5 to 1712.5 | 39.52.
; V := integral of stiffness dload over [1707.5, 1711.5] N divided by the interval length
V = 37.9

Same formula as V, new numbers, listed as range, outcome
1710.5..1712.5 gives 40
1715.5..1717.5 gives 54.1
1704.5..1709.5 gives 34.1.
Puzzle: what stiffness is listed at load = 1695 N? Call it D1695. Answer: 49.66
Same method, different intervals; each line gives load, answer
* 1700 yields 37.06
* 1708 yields 35.09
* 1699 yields 36.52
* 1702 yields 34.66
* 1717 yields 54.43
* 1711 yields 40.51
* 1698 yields 39.58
